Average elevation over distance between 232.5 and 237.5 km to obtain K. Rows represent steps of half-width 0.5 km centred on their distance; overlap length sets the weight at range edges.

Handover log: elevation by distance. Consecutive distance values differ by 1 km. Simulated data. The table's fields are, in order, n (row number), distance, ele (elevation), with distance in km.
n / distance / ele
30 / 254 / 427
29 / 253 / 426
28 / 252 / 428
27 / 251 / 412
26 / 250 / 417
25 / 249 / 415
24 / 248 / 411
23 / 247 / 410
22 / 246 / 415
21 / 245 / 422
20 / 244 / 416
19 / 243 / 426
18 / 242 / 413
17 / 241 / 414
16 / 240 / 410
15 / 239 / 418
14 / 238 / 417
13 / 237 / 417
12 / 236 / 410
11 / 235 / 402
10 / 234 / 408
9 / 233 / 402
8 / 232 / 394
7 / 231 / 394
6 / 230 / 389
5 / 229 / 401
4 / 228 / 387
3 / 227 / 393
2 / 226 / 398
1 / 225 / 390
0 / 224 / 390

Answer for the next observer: 408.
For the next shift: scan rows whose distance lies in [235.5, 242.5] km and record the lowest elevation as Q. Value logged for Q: 410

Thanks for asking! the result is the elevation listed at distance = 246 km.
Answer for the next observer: 415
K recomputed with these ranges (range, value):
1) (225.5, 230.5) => 394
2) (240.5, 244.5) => 417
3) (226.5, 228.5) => 390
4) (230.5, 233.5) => 397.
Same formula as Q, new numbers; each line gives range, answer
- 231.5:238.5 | 394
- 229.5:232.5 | 389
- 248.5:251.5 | 412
